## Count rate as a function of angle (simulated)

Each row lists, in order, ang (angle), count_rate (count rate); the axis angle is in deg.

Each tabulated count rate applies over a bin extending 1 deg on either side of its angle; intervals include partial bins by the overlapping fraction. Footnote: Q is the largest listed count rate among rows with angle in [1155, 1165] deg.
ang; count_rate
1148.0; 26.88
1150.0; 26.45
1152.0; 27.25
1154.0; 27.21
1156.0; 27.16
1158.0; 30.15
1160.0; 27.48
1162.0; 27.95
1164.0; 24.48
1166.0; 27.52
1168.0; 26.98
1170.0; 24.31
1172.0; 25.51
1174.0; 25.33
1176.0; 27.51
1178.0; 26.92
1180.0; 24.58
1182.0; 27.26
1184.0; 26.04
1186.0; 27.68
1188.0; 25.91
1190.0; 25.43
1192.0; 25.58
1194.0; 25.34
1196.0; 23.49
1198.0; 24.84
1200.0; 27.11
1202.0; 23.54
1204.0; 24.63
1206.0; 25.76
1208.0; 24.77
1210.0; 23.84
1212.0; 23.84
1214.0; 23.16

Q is 30.15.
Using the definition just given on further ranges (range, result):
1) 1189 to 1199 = 25.58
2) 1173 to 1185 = 27.51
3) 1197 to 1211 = 27.11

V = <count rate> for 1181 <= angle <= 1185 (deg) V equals 26.6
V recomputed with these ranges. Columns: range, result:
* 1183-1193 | 26.1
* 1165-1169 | 27.2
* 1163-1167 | 26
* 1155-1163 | 28.2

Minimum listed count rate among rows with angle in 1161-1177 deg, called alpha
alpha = 24.31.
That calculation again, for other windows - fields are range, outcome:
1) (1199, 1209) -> 23.54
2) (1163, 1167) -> 24.48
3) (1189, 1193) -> 25.43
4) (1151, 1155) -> 27.21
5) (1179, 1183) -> 24.58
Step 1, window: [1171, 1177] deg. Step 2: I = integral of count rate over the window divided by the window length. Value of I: 26.1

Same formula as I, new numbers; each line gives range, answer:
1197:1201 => 26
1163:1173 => 25.8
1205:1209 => 25.3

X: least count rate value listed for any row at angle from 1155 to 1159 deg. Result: 27.16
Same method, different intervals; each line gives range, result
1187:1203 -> 23.49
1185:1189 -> 25.91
